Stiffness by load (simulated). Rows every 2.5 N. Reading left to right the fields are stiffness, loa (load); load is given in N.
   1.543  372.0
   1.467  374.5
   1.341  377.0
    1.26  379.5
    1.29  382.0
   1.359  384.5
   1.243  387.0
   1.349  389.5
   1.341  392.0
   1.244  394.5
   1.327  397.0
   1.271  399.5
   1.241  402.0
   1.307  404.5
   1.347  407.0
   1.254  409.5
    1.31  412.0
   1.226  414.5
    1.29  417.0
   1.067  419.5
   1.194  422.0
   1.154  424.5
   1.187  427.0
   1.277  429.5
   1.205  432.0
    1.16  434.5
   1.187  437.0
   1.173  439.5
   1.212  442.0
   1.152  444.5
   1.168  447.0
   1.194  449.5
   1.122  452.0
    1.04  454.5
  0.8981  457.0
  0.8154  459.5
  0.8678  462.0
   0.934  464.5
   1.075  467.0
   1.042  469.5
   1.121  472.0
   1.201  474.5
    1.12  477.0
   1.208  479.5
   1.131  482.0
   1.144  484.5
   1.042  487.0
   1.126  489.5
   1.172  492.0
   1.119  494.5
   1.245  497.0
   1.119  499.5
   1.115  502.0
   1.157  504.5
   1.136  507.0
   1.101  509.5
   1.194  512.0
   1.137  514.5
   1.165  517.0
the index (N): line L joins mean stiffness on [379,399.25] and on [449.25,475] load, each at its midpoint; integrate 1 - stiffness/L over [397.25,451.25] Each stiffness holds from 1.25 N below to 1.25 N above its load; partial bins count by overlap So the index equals -2.6 N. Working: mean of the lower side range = 1.3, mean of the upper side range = 1.02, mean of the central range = 1.22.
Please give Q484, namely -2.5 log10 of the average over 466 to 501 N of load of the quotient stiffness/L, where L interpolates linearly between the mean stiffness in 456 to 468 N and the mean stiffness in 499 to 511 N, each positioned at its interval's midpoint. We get -0.11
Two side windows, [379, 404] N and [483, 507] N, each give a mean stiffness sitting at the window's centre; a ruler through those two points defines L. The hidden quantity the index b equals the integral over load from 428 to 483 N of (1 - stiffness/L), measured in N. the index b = 4.25 N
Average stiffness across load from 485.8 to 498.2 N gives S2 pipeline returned 1.14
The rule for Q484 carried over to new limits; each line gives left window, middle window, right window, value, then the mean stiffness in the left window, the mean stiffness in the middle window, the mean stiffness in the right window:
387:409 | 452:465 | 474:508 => 0.28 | 1.3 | 0.93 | 1.14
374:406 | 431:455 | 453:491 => -0.02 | 1.31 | 1.16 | 1.05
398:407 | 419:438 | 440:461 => -0.01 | 1.28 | 1.18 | 1.08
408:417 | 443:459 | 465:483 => 0.09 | 1.27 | 1.08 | 1.12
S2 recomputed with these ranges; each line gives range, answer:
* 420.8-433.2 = 1.2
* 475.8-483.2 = 1.15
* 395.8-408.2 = 1.3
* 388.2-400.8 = 1.31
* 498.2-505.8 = 1.13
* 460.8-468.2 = 0.959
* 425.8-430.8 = 1.23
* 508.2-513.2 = 1.15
